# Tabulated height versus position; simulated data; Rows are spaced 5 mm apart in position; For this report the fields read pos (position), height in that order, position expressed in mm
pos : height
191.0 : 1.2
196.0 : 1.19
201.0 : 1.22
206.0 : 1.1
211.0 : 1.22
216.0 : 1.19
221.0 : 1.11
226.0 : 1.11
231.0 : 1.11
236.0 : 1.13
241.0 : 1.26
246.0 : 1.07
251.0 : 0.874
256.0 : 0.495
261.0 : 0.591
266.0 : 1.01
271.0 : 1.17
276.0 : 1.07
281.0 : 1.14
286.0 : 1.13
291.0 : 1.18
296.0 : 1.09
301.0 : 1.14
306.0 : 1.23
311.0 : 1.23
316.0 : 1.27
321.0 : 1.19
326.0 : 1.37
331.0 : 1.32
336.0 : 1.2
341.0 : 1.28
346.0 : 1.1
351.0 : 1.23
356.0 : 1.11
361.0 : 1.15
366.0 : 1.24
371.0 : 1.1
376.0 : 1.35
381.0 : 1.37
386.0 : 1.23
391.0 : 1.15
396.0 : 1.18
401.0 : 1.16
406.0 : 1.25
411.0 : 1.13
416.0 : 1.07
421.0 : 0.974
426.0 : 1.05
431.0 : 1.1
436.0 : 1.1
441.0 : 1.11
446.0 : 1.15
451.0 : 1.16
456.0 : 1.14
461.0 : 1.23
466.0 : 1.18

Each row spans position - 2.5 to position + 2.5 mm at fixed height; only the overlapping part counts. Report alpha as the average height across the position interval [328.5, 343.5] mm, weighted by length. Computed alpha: 1.27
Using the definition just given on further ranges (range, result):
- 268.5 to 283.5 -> 1.13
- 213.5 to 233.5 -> 1.13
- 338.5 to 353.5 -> 1.2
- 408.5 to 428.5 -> 1.06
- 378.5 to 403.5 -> 1.22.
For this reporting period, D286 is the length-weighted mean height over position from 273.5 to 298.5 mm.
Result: 1.12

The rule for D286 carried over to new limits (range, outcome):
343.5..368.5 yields 1.17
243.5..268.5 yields 0.808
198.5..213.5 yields 1.18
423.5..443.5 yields 1.09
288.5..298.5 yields 1.14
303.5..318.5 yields 1.24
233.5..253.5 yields 1.08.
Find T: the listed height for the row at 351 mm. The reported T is 1.23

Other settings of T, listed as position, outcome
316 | 1.27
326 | 1.37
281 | 1.14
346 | 1.1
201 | 1.22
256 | 0.495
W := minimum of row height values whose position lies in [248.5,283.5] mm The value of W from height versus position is 0.495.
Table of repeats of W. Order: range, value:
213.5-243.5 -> 1.11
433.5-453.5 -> 1.1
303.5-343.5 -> 1.19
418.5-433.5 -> 0.974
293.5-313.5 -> 1.09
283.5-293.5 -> 1.13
